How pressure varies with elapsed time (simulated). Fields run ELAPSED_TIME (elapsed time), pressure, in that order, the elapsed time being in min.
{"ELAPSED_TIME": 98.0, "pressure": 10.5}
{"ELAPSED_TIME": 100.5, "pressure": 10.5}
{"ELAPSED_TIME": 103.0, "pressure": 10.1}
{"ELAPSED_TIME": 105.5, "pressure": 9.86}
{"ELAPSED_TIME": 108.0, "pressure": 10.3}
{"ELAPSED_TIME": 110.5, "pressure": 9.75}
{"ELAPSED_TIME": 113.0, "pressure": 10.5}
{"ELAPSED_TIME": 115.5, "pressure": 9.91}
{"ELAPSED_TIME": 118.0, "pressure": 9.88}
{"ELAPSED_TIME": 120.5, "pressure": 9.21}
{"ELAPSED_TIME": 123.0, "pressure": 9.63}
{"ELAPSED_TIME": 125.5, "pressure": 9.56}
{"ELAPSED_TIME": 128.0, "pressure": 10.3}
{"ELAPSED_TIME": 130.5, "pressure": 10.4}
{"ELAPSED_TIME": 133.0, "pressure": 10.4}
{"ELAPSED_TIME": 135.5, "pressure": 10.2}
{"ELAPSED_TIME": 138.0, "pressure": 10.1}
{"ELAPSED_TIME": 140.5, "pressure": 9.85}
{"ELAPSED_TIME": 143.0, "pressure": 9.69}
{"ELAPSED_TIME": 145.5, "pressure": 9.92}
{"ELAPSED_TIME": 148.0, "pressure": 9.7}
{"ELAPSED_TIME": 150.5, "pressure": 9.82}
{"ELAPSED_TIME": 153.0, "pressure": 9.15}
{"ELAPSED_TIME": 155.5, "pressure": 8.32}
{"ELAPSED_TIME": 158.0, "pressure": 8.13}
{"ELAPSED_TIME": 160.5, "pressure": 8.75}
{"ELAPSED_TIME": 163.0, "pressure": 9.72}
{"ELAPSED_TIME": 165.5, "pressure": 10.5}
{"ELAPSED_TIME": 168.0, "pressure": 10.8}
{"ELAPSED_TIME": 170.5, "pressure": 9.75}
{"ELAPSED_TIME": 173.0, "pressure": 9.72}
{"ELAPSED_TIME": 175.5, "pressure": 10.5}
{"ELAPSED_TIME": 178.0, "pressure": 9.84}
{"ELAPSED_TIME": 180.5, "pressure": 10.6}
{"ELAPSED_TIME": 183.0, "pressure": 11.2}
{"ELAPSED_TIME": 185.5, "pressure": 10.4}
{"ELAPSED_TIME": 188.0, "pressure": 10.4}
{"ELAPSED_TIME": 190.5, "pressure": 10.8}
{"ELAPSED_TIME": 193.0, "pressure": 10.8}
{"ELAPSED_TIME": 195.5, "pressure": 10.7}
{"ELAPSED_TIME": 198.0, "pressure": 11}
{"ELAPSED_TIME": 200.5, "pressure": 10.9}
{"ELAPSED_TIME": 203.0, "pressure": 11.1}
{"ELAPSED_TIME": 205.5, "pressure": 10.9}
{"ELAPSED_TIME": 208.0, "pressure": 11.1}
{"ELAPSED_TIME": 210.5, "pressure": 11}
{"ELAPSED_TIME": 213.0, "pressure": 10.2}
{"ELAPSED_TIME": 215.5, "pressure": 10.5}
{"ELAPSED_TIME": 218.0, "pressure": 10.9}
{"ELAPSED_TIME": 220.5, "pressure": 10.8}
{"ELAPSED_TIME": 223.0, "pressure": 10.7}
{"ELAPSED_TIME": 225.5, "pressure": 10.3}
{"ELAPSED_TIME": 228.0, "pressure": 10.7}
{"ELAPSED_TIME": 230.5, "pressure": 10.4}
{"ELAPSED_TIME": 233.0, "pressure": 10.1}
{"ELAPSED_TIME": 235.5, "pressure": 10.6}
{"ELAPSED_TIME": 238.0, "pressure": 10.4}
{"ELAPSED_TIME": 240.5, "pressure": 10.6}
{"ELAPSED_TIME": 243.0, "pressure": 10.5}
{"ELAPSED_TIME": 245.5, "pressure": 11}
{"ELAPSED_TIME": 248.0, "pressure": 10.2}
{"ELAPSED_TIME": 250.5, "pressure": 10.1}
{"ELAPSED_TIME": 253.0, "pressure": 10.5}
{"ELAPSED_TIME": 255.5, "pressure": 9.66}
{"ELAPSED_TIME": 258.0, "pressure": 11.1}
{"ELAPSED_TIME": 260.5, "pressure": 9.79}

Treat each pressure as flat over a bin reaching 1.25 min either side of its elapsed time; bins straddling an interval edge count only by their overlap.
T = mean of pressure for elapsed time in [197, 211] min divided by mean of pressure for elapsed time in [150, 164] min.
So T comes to 1.2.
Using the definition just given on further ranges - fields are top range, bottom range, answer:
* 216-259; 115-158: 1.08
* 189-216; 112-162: 1.12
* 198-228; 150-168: 1.16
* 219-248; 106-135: 1.06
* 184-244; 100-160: 1.09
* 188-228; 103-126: 1.09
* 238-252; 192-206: 0.96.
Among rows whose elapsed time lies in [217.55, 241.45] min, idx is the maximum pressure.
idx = 10.9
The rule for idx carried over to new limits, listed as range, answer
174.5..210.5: 11.2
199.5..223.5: 11.1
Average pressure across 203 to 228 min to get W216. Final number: 10.7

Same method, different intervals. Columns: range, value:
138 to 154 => 9.73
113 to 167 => 9.7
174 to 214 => 10.7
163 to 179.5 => 10.2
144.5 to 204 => 10.1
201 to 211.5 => 11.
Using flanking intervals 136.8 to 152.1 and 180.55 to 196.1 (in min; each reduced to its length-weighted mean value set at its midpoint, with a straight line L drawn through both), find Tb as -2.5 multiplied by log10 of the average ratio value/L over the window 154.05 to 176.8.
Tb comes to 0.07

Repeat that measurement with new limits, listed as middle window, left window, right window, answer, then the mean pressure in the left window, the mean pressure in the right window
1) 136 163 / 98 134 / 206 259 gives 0.09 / 10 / 10.5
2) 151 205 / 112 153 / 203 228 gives 0.02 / 9.91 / 10.7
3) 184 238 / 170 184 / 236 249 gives -0.03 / 10.3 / 10.6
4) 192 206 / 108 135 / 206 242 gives -0.05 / 9.98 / 10.6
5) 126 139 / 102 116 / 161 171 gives -0.02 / 10.1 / 10.1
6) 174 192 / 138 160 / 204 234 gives -0.06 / 9.35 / 10.6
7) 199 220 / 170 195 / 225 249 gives -0.04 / 10.4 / 10.5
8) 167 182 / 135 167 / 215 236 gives -0.04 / 9.52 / 10.6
